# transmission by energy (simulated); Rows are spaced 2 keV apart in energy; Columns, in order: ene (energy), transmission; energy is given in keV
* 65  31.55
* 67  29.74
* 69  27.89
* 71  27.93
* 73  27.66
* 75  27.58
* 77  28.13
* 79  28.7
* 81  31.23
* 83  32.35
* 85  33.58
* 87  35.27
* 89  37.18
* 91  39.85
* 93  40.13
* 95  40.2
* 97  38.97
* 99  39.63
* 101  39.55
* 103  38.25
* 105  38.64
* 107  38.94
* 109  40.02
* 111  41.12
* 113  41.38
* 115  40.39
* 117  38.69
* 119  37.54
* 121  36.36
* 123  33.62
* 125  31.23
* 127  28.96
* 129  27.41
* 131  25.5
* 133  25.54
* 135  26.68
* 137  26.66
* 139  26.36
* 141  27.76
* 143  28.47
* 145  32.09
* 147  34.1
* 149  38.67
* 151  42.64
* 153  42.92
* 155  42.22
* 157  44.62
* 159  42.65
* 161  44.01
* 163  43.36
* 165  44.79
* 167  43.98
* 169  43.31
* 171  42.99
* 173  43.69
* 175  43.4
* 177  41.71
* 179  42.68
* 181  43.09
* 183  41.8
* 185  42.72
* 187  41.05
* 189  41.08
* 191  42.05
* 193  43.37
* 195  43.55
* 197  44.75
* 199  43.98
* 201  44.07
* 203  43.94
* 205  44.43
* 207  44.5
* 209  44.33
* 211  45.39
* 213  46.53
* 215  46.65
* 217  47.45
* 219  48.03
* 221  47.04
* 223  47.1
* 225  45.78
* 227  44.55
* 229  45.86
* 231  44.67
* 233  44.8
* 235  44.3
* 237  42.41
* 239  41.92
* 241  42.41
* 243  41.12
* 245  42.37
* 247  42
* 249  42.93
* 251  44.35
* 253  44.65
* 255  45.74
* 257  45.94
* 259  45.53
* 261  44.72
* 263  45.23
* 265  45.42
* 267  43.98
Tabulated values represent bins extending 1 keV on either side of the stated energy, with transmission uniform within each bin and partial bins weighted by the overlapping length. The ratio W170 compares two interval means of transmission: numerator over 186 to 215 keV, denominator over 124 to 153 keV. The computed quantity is 1.43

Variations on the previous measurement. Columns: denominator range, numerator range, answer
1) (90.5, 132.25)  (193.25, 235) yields 1.23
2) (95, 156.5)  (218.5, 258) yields 1.26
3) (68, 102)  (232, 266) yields 1.30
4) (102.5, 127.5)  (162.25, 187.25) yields 1.15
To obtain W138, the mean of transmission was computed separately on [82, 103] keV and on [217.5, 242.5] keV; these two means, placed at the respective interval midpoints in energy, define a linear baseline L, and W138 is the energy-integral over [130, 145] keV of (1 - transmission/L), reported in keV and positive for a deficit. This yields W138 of 4.9 keV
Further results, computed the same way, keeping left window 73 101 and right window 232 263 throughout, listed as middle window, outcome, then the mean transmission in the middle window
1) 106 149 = 4.6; 32.9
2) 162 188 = -2.2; 43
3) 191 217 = -2.1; 44.6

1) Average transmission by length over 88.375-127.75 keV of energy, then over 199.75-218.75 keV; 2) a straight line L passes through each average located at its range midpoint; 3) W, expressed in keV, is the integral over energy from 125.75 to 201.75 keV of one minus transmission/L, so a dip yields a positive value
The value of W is 6.6 keV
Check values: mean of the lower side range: 38.1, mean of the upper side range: 45.3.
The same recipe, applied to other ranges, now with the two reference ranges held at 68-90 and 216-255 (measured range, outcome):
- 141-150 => 0.9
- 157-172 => -2.1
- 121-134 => 2.1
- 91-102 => -2.6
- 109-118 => -1.8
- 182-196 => -0.7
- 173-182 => -0.8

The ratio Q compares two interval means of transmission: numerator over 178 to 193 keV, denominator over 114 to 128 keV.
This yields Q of 1.2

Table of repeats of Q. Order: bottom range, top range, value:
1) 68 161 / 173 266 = 1.27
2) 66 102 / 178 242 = 1.32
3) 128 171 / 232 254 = 1.19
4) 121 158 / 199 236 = 1.39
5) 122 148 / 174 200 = 1.48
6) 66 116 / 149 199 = 1.21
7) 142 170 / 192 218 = 1.11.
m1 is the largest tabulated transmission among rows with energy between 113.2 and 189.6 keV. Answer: 44.79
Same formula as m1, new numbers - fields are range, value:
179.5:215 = 46.65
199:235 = 48.03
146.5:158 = 44.62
